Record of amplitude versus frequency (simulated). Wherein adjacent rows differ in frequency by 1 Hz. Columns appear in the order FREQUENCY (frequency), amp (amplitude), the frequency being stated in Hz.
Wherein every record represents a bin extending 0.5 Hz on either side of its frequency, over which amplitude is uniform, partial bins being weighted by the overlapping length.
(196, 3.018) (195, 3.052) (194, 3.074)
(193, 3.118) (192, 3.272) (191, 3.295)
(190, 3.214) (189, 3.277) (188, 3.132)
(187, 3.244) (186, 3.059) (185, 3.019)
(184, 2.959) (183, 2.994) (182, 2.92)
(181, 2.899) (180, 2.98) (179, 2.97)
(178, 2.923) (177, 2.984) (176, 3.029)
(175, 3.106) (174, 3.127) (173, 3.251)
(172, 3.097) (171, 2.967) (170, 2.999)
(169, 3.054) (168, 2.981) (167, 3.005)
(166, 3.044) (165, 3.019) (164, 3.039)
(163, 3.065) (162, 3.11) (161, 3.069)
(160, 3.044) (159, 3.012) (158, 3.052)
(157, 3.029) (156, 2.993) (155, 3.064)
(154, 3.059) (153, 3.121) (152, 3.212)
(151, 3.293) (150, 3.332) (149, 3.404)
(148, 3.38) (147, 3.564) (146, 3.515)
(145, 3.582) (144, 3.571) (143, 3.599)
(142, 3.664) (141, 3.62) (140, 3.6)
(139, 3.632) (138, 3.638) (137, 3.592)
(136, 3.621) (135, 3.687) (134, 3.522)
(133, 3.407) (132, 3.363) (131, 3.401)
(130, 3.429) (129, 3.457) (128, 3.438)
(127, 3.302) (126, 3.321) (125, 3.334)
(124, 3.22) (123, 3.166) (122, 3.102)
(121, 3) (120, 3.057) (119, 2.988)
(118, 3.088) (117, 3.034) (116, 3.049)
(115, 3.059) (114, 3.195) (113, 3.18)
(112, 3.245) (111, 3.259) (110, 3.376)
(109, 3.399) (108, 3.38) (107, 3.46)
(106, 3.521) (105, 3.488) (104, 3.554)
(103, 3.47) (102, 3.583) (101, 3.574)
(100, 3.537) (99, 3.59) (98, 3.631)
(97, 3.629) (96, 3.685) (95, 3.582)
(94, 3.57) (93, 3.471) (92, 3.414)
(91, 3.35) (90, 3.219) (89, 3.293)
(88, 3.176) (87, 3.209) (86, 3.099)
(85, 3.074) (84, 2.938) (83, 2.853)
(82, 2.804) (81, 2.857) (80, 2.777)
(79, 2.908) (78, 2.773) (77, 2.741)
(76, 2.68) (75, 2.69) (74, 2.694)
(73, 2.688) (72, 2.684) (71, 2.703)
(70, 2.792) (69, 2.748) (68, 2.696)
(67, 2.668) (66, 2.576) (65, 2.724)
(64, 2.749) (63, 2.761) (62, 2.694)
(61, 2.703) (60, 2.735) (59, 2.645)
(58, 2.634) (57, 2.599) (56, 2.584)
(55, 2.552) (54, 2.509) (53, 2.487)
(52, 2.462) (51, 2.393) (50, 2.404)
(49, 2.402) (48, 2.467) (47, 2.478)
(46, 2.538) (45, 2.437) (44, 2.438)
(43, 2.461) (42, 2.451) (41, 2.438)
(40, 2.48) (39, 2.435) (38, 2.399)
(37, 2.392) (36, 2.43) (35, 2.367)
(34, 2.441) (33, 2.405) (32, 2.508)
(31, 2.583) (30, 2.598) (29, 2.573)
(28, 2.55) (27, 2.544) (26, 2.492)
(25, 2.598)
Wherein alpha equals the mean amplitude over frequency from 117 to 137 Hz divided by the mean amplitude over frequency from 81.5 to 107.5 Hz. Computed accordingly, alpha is 0.98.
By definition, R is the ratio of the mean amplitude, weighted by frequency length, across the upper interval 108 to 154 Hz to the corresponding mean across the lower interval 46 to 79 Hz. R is 1.27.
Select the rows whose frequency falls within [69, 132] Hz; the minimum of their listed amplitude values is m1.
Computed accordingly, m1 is 2.68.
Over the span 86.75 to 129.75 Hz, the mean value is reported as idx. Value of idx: 3.34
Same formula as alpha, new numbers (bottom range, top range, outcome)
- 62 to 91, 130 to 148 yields 1.25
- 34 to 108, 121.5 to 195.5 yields 1.12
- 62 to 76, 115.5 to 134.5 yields 1.20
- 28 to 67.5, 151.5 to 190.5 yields 1.21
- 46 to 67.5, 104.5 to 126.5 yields 1.25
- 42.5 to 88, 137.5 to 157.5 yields 1.26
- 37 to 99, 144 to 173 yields 1.13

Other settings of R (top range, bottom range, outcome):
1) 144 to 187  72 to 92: 1.06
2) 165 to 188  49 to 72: 1.15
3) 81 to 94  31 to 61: 1.27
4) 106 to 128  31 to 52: 1.32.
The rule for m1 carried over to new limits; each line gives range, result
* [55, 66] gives 2.552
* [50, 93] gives 2.393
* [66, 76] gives 2.576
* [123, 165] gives 2.993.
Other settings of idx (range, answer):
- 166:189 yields 3.04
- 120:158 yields 3.38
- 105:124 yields 3.21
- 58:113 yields 3.09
